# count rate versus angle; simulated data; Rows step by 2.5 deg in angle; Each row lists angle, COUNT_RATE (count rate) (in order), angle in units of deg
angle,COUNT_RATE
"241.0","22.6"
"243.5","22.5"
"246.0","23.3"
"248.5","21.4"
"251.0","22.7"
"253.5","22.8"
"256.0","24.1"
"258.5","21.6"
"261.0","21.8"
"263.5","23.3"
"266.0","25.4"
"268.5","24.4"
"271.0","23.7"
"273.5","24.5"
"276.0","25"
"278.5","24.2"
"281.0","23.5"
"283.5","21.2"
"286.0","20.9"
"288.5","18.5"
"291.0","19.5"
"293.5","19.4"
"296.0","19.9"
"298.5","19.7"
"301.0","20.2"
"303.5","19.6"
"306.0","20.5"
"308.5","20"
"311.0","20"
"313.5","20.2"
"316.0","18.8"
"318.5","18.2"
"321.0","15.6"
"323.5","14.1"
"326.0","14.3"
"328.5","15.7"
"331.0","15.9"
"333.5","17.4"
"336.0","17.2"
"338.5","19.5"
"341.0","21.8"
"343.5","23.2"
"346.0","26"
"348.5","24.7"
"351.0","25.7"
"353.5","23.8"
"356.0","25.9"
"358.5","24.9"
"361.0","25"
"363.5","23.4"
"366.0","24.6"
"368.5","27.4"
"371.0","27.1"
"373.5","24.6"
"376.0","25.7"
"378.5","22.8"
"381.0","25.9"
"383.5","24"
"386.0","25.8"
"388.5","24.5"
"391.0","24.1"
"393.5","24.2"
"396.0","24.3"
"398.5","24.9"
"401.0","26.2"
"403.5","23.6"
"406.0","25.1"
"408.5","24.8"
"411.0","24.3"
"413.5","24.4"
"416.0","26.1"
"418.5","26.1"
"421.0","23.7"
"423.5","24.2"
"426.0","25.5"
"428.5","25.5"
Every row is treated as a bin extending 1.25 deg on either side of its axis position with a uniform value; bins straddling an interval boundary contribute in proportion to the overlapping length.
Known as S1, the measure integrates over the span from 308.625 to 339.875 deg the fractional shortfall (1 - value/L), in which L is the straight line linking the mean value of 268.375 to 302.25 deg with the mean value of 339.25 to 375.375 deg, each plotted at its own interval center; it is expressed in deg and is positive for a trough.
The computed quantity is 8.0 deg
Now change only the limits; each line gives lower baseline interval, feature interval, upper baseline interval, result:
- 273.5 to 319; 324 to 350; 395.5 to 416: 3.3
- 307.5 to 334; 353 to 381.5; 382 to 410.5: -4.3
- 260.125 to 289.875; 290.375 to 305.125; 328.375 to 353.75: 1.7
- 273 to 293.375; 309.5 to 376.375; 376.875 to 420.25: 5.7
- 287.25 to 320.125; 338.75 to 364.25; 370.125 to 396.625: -1.8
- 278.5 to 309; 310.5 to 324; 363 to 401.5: 2.3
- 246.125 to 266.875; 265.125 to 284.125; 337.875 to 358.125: -0.8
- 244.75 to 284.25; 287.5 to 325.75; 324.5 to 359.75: 5.7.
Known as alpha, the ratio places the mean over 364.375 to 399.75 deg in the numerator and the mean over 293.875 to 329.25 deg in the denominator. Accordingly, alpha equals 1.36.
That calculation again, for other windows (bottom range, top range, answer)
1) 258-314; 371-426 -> 1.15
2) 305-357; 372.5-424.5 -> 1.24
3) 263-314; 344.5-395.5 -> 1.16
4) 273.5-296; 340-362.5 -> 1.14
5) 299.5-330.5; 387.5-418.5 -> 1.37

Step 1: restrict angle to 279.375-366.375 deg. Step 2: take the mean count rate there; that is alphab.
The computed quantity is 20.5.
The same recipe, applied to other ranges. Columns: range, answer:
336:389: 24.4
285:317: 19.8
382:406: 24.7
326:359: 21.3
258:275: 23.6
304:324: 18.6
